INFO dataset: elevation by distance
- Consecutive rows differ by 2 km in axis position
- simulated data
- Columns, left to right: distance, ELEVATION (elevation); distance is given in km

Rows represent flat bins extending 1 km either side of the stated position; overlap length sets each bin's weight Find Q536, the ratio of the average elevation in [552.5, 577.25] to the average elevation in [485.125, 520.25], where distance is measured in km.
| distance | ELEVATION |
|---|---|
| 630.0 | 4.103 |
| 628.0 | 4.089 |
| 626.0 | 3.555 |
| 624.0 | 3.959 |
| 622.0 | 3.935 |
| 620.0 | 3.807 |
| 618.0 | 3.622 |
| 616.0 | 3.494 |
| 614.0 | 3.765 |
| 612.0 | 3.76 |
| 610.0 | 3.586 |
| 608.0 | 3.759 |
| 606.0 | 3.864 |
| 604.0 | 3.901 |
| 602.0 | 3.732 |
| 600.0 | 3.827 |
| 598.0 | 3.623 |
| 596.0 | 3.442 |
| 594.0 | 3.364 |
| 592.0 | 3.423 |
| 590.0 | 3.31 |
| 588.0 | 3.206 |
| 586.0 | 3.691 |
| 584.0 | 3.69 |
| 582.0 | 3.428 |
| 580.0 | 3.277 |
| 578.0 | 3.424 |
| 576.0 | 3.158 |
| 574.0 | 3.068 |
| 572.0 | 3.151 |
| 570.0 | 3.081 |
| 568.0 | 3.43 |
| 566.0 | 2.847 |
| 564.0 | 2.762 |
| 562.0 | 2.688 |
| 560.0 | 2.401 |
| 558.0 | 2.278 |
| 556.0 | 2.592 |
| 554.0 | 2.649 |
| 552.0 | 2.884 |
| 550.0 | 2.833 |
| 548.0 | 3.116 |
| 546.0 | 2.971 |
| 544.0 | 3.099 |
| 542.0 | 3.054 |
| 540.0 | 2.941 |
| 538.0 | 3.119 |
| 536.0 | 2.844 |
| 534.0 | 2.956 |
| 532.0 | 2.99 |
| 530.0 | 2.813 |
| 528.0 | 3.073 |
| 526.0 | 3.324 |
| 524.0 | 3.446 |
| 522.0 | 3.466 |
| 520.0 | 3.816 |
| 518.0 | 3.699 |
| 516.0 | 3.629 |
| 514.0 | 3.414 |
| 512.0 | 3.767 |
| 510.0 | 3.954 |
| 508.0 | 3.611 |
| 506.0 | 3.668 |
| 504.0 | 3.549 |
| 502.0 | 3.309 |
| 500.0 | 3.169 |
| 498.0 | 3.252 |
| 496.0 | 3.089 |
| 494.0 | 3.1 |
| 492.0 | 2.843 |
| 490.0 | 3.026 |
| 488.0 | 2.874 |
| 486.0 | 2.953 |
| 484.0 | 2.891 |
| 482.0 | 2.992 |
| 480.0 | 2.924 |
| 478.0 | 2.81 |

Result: 0.85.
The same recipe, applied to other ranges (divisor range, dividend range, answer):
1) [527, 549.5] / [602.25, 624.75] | 1.26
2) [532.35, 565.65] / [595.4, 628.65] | 1.33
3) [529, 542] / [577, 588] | 1.18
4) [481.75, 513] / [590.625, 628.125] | 1.13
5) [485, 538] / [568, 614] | 1.06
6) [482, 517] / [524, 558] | 0.90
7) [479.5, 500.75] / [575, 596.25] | 1.13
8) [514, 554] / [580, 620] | 1.14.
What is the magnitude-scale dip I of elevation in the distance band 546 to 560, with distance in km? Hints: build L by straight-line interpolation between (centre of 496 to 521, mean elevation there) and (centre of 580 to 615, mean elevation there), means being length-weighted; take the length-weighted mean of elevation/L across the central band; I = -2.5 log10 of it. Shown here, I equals 0.30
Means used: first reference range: 3.55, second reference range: 3.6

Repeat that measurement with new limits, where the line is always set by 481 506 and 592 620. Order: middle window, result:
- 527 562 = 0.18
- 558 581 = 0.17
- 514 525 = -0.11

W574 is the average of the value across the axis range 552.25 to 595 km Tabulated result 3.09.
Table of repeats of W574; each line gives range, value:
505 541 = 3.36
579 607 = 3.56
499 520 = 3.59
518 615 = 3.23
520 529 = 3.38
